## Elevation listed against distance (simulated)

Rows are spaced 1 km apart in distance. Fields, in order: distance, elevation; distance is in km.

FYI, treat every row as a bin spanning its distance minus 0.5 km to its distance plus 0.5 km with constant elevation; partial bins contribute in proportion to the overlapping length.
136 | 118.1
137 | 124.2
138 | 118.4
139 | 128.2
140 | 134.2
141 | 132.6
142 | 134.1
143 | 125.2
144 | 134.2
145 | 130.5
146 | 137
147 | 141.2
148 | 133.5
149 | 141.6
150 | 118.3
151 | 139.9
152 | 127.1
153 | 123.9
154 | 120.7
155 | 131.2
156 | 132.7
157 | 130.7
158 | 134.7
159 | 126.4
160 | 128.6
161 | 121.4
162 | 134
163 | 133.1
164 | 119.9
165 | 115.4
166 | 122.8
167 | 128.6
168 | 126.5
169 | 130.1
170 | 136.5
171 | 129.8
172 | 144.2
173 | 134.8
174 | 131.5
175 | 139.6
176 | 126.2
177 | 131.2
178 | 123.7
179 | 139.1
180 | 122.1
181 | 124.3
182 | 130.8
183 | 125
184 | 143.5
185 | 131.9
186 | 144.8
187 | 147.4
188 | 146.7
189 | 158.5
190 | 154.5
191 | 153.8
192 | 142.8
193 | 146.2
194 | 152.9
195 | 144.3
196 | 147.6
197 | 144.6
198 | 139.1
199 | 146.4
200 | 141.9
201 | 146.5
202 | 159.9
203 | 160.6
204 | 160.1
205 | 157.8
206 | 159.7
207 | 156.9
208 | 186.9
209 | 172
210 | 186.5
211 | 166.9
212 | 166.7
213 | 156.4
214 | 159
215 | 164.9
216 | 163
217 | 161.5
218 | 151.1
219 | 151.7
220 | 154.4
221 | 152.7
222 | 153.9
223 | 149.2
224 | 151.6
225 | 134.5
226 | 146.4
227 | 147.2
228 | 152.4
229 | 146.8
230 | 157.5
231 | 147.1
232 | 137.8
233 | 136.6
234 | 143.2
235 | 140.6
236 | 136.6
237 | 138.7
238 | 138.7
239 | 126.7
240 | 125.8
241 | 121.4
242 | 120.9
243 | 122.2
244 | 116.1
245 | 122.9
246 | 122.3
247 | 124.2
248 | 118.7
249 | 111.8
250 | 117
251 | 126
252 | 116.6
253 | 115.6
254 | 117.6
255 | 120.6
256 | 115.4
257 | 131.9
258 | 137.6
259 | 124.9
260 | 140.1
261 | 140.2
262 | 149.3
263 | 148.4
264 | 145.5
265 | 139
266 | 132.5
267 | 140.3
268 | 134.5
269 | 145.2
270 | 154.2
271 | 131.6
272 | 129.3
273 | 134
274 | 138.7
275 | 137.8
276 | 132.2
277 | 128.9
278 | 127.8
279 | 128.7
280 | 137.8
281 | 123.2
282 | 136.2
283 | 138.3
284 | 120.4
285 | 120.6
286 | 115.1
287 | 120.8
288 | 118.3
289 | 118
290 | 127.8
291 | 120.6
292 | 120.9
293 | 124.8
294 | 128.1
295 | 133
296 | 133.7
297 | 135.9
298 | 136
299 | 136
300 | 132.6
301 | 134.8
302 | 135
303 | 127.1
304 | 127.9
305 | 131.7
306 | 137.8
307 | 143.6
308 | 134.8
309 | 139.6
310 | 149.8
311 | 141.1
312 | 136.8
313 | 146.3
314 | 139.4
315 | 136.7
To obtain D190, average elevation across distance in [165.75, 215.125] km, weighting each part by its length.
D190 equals 146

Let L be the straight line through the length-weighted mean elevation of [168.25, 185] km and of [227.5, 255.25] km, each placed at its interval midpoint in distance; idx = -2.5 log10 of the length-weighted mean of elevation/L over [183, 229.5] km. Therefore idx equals -0.17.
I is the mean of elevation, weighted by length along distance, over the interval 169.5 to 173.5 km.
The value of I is 136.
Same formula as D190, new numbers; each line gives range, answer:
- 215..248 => 141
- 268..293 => 129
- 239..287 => 129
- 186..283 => 142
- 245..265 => 128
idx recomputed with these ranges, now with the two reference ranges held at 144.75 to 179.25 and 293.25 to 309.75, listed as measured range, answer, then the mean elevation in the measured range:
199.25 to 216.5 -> -0.23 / 162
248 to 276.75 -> 0.01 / 132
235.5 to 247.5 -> 0.05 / 126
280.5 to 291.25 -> 0.09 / 124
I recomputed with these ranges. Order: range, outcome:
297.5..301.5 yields 135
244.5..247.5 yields 123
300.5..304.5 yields 131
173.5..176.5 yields 132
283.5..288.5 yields 119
